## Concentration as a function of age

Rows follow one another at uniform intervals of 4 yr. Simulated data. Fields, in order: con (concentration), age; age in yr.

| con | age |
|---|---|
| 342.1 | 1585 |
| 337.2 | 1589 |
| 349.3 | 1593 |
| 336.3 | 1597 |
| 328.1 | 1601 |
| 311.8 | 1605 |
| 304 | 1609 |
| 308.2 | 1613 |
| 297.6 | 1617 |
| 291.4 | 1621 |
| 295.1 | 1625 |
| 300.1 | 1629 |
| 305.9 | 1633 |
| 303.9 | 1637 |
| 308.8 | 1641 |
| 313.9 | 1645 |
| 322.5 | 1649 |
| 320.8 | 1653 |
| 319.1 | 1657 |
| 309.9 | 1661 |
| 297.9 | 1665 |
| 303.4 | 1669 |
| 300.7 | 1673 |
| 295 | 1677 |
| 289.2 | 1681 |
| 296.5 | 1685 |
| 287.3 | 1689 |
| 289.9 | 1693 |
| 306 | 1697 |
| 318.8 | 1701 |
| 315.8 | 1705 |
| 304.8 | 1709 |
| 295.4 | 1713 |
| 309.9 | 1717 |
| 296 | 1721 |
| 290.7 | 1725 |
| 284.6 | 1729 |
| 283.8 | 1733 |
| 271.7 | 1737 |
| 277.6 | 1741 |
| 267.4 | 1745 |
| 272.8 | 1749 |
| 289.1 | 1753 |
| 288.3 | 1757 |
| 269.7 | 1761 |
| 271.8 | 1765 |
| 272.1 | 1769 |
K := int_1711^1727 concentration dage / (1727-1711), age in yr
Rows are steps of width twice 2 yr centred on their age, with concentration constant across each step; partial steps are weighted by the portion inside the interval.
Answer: 298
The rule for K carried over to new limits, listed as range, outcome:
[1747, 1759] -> 283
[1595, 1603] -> 332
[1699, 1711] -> 313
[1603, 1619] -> 305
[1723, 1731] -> 288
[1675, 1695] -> 292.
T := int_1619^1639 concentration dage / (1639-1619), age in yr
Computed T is 299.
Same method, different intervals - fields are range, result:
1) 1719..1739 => 285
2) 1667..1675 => 302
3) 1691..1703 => 305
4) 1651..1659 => 320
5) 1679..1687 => 293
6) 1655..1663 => 314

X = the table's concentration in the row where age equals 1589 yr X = 337.2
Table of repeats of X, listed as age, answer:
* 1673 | 300.7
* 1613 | 308.2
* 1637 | 303.9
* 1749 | 272.8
